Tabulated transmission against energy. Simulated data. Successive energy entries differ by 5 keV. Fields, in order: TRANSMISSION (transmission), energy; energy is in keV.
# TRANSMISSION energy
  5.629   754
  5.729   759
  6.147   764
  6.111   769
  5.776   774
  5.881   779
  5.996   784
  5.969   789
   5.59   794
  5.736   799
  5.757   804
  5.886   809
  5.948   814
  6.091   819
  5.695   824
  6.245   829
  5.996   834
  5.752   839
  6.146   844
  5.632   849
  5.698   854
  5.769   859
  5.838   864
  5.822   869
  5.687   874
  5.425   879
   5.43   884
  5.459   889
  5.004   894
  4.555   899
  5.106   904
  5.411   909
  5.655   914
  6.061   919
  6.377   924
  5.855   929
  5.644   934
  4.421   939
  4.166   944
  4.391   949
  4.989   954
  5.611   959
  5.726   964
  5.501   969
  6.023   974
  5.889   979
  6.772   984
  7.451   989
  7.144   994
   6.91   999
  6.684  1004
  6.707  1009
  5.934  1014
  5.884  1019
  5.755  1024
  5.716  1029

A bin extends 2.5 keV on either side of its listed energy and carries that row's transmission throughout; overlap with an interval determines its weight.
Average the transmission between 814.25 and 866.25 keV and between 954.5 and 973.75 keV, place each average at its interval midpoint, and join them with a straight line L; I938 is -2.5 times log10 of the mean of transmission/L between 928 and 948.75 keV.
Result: 0.16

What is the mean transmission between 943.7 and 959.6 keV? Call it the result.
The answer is 4.78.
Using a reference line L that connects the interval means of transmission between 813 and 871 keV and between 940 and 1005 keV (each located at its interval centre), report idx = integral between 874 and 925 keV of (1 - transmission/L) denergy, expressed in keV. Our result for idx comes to 3.9 keV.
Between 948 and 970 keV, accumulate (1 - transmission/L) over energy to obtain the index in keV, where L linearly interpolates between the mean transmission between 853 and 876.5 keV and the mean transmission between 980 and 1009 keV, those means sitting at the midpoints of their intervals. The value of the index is 4.4 keV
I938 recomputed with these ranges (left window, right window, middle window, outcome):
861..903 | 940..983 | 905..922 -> -0.06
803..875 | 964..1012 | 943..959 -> 0.32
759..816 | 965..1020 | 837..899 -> 0.09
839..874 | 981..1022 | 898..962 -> 0.18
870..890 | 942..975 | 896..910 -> 0.09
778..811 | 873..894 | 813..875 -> -0.05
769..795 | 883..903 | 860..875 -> -0.10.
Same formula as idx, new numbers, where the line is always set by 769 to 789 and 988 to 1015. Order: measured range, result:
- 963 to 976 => 1.8 keV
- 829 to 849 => 0.7 keV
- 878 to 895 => 2.7 keV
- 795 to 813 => 0.7 keV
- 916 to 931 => 1.0 keV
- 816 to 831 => 0.3 keV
